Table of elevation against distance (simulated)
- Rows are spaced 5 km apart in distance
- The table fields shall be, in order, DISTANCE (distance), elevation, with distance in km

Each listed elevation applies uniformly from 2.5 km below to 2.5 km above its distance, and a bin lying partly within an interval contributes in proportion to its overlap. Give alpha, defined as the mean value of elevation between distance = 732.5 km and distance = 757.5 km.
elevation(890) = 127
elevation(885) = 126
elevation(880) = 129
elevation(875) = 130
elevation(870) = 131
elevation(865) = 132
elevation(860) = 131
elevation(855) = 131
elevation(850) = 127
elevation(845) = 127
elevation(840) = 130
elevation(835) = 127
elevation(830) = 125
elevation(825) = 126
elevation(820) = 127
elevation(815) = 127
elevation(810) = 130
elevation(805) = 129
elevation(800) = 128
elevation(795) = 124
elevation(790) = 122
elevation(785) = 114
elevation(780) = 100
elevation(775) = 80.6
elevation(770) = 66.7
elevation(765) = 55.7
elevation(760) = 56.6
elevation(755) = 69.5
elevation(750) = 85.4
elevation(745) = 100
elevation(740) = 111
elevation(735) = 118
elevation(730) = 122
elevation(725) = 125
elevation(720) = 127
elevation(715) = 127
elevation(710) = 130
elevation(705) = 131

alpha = 96.8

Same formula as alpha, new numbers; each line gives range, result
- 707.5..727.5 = 127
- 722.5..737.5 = 122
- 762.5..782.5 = 75.8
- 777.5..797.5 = 115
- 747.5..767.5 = 66.8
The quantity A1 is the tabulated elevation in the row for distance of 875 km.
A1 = 130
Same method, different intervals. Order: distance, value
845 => 127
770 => 66.7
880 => 129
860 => 131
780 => 100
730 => 122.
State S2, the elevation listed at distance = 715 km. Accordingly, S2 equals 127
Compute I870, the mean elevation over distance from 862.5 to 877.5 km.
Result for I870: 131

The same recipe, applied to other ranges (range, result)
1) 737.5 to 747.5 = 106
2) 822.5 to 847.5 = 127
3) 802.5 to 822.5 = 128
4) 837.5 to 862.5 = 129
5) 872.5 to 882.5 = 130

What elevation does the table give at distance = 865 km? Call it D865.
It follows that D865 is 132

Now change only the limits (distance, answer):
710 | 130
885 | 126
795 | 124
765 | 55.7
